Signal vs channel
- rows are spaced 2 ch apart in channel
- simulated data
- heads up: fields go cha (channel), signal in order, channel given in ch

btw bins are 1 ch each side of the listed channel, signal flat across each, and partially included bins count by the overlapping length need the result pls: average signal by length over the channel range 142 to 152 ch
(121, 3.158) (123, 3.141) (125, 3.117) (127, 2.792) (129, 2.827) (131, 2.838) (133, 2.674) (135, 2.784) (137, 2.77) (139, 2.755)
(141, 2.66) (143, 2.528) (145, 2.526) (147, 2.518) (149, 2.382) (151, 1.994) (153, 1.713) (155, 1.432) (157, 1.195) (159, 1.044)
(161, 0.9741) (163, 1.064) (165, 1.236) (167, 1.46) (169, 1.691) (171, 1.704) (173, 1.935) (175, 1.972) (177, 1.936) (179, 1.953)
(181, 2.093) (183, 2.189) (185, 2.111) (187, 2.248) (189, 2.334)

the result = 2.39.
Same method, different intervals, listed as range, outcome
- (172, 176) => 1.95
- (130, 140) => 2.76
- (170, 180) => 1.9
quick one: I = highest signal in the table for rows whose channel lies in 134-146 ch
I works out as 2.784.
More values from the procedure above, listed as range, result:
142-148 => 2.528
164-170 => 1.691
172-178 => 1.972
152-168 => 1.713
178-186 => 2.189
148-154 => 2.382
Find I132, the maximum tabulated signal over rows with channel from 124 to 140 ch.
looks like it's 3.117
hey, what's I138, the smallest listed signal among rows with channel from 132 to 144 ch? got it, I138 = 2.528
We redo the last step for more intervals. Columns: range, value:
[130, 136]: 2.674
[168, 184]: 1.691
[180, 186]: 2.093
